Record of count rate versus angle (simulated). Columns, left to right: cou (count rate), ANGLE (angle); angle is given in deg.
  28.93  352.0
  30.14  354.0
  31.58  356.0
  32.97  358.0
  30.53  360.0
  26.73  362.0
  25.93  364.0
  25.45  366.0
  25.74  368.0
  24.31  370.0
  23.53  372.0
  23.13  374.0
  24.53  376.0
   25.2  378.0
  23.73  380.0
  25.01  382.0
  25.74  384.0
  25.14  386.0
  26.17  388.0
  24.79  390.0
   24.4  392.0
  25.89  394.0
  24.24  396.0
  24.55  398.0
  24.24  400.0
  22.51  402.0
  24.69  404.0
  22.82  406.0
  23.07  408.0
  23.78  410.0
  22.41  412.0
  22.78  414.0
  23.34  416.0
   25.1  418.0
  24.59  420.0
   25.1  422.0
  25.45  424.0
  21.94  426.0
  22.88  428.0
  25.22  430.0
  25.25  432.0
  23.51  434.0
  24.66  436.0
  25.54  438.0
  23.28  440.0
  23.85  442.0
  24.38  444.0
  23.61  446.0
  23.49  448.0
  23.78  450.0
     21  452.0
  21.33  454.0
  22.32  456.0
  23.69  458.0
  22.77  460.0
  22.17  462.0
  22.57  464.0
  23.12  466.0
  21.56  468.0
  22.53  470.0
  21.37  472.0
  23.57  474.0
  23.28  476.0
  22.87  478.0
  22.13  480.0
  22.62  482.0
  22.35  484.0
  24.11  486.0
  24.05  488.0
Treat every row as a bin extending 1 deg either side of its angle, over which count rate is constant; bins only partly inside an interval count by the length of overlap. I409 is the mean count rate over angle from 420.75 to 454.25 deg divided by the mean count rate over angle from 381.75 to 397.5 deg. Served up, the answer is 0.95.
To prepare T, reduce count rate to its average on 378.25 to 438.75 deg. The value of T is 24.3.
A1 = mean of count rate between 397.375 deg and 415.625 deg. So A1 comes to 23.4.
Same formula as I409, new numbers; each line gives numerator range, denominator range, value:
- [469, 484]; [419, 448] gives 0.93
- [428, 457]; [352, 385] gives 0.89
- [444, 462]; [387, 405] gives 0.93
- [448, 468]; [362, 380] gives 0.91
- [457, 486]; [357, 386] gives 0.88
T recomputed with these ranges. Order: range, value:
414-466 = 23.6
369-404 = 24.5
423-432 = 24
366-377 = 24.4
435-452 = 23.9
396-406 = 23.9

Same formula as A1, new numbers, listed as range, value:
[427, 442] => 24.3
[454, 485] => 22.6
